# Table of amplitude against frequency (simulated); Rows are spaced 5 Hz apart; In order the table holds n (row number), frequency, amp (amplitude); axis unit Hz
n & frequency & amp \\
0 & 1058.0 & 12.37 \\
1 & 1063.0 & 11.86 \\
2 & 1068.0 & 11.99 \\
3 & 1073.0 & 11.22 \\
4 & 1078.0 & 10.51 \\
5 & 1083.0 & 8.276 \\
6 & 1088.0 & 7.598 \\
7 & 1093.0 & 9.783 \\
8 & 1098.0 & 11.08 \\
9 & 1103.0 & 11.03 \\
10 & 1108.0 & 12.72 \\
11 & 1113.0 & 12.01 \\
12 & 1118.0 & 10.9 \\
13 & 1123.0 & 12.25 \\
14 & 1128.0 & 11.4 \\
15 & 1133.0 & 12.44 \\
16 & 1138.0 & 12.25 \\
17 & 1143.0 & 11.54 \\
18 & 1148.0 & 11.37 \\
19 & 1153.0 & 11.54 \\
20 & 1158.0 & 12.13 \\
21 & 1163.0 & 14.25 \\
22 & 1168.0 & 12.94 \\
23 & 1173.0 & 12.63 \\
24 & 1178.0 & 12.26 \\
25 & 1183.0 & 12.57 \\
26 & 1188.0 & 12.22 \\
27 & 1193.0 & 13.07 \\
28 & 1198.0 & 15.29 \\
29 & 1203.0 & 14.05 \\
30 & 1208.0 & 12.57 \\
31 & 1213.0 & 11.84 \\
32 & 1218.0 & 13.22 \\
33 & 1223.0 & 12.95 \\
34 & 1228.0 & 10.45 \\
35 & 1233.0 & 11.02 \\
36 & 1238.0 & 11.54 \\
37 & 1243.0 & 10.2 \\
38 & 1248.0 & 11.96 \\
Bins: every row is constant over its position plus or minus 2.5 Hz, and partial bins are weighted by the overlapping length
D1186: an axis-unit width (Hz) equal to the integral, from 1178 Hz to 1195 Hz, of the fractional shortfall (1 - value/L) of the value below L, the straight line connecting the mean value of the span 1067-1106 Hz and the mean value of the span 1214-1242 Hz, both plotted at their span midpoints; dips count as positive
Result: -1.9 Hz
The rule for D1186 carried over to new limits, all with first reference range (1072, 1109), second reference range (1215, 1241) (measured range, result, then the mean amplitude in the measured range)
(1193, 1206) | -3.2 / 14.3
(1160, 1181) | -3.6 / 13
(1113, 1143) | -3.5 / 11.8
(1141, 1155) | -0.8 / 11.5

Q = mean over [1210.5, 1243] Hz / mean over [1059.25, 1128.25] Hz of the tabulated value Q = 1.1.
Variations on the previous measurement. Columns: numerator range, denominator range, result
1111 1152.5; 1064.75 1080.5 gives 1.04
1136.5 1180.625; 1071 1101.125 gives 1.26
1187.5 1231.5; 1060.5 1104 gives 1.24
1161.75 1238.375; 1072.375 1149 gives 1.15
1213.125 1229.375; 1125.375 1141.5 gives 1.02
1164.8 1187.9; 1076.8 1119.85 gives 1.21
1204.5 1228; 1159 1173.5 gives 0.94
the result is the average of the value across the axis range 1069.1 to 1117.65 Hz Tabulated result 10.5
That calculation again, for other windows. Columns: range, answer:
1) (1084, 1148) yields 11.2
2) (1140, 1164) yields 12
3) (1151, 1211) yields 13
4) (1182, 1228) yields 13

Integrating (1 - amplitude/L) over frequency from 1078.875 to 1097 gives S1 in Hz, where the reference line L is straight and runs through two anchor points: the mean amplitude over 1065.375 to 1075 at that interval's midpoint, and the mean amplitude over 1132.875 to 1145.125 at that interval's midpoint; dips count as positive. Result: 4.3 Hz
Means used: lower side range 11.6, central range 8.94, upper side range 12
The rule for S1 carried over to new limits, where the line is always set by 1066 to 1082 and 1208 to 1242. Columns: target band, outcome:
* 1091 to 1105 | 0.55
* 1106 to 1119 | -0.93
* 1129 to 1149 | -1.04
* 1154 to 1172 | -2.32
